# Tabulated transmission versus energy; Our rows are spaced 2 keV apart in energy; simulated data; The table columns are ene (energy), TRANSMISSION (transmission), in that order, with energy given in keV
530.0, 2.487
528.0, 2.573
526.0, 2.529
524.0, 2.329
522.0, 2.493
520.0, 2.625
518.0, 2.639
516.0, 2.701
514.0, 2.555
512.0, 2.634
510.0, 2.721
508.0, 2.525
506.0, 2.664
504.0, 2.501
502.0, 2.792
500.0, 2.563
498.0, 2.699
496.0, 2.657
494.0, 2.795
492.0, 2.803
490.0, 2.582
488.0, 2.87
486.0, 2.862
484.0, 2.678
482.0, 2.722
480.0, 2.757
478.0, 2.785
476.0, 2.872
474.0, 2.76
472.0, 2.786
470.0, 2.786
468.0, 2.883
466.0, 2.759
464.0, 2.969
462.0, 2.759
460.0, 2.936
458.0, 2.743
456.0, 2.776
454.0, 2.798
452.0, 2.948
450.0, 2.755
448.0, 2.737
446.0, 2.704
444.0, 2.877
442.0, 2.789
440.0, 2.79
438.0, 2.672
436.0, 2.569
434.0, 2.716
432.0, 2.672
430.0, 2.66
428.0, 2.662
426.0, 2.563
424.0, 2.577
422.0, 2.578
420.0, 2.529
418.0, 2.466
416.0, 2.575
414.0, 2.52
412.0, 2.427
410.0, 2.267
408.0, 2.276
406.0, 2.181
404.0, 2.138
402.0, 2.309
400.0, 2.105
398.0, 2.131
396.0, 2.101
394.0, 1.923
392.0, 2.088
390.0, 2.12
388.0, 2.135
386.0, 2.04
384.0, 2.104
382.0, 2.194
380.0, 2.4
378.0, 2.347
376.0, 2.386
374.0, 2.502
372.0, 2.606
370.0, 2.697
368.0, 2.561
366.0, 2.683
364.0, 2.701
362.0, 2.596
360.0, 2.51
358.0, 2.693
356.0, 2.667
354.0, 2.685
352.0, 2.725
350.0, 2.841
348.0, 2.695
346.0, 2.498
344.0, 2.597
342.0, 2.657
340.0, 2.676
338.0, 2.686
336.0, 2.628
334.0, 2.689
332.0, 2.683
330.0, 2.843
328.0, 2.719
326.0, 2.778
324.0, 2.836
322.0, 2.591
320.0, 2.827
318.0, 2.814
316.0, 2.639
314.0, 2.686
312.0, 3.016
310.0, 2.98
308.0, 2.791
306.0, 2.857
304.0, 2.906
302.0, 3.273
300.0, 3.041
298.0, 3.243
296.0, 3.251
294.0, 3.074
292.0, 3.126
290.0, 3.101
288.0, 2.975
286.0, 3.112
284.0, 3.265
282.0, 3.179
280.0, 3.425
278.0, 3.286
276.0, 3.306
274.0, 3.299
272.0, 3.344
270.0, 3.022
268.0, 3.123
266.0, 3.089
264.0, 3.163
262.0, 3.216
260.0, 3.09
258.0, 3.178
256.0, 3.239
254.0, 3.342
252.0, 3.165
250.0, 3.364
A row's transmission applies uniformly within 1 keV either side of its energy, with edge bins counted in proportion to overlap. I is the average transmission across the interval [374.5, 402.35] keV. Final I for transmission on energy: 2.17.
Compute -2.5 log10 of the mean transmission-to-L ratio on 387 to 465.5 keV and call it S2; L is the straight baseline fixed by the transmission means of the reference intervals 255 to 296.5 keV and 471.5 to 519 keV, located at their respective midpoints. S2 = 0.13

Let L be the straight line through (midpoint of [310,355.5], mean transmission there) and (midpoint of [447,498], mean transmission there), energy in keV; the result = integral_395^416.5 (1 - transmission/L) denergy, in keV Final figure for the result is 3.82 keV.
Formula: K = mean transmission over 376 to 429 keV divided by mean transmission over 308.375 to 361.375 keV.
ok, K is 0.85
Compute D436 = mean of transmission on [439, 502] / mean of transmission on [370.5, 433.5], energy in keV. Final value 1.18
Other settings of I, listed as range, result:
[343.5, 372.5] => 2.65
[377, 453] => 2.44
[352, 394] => 2.43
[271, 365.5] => 2.89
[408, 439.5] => 2.56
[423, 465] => 2.75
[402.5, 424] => 2.4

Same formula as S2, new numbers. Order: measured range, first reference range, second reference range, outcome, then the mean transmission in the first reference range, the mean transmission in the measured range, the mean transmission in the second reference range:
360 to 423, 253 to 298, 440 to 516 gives 0.244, 3.19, 2.35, 2.75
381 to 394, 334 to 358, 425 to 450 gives 0.268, 2.67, 2.1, 2.7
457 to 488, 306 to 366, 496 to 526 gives -0.071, 2.72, 2.81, 2.6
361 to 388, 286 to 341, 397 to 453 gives 0.111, 2.88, 2.44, 2.54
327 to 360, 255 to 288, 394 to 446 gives 0.067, 3.2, 2.68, 2.48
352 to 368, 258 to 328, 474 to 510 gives 0.112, 3.05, 2.65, 2.71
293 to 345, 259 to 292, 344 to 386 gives 0.014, 3.19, 2.84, 2.54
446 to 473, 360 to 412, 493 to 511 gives -0.115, 2.31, 2.81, 2.66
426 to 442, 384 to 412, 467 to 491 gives -0.106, 2.15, 2.68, 2.78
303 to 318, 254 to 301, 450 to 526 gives 0.100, 3.18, 2.84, 2.72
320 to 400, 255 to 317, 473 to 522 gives 0.180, 3.11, 2.51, 2.69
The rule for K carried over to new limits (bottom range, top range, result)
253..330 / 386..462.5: 0.82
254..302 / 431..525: 0.85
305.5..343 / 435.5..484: 1.01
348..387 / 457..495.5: 1.11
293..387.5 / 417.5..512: 1.01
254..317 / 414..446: 0.85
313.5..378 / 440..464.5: 1.06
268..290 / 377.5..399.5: 0.67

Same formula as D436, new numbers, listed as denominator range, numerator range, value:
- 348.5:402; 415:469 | 1.13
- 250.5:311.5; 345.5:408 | 0.76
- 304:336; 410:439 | 0.93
